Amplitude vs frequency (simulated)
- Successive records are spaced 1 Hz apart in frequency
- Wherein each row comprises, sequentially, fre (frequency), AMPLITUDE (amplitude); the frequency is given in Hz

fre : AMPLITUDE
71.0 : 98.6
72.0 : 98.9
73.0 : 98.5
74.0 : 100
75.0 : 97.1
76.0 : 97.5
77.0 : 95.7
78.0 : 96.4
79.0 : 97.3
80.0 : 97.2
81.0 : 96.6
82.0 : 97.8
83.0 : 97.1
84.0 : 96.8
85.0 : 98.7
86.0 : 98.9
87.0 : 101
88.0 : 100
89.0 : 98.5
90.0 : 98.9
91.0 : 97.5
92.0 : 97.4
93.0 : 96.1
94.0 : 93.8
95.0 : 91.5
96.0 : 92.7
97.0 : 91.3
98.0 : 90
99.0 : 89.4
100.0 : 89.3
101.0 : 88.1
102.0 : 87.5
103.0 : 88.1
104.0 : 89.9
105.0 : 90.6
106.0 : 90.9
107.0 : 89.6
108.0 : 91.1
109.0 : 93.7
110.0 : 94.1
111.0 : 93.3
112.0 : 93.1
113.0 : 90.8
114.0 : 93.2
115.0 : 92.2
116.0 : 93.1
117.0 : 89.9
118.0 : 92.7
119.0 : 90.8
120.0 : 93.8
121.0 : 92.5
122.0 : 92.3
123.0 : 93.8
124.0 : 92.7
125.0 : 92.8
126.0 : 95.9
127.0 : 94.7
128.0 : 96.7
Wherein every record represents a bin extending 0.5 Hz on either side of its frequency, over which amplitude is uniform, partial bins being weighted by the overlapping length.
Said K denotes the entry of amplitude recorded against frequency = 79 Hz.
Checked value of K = 97.3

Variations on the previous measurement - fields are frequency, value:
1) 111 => 93.3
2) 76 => 97.5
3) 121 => 92.5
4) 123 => 93.8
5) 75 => 97.1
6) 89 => 98.5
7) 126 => 95.9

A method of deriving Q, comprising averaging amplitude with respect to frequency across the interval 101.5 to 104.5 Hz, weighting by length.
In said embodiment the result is 88.5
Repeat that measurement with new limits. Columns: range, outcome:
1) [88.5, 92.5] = 98.1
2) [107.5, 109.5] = 92.4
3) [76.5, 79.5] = 96.5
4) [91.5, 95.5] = 94.7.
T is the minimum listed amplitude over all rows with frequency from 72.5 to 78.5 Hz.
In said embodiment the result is 95.7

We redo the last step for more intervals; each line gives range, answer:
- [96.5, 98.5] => 90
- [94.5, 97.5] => 91.3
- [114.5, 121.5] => 89.9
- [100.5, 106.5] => 87.5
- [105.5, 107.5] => 89.6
